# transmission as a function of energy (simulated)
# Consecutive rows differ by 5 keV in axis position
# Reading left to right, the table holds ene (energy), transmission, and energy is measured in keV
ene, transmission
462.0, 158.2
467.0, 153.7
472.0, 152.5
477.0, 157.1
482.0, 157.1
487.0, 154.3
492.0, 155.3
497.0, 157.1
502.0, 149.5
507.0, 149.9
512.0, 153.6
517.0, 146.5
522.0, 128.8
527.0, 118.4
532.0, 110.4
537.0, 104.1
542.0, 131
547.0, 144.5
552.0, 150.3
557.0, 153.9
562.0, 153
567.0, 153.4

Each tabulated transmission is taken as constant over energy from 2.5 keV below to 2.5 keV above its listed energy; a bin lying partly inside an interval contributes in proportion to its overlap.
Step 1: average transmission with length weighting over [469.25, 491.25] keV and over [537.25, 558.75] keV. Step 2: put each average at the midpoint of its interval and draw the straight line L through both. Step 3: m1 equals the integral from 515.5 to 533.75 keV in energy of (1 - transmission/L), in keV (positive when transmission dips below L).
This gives 2.5 keV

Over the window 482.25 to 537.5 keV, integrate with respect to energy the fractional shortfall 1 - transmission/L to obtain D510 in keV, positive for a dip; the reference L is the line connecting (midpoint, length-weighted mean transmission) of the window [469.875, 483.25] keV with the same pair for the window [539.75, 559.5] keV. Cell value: 3.7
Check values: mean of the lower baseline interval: 156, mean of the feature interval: 141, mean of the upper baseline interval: 145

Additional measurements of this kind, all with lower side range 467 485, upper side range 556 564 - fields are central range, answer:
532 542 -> 2.70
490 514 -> 0.26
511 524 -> 1.02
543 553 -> 0.60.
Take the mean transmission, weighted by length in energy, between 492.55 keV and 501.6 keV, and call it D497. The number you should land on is 155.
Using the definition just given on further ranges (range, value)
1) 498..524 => 147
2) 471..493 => 155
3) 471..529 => 148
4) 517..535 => 123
